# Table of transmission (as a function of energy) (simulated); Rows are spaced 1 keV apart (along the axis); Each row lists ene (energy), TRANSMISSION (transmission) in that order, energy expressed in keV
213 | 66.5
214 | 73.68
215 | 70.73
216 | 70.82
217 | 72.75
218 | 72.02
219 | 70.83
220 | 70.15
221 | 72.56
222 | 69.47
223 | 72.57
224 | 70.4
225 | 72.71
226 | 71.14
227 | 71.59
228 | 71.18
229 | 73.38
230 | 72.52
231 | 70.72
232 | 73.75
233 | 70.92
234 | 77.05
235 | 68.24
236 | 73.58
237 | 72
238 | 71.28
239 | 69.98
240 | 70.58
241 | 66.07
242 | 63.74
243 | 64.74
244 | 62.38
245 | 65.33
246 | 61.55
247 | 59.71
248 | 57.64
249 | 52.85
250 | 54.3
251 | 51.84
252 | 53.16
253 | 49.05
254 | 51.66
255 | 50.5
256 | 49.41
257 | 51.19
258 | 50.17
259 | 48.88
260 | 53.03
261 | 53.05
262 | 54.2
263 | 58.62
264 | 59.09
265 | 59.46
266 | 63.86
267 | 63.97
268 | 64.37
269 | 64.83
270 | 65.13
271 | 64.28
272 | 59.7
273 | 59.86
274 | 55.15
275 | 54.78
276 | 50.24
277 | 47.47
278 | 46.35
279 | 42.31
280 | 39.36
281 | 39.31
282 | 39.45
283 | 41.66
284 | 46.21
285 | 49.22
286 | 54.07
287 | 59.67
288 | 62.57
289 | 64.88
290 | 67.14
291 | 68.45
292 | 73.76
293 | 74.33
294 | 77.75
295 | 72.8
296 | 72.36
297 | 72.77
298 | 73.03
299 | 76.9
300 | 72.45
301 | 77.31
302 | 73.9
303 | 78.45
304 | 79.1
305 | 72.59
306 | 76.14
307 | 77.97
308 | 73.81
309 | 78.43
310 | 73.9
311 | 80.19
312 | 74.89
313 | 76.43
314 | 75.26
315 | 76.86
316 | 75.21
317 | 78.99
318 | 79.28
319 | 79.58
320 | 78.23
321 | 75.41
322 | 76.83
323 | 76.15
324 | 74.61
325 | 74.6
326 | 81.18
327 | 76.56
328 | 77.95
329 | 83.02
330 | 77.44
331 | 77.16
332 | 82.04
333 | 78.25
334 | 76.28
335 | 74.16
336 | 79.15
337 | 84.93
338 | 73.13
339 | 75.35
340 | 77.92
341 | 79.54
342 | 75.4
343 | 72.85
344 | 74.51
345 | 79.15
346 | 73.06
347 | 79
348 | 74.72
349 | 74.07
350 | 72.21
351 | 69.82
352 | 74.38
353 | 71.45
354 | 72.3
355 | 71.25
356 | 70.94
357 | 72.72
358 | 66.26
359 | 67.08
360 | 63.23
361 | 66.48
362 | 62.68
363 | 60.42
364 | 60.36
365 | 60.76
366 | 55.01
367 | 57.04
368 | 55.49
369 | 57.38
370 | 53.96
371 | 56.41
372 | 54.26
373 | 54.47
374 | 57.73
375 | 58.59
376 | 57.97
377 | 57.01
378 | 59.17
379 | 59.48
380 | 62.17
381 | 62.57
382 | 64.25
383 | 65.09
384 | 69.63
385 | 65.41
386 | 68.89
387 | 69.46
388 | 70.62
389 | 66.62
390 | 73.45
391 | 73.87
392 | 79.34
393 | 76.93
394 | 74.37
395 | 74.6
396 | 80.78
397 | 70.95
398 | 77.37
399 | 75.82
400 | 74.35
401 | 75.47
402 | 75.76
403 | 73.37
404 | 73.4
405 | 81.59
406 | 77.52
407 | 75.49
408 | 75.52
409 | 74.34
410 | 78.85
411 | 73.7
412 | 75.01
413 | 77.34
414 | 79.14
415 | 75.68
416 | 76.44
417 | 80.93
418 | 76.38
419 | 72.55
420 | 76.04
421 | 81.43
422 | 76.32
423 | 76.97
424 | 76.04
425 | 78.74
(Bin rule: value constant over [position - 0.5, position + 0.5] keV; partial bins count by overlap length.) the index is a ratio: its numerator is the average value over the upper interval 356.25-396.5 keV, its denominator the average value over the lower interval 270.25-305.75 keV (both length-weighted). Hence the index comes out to 1.04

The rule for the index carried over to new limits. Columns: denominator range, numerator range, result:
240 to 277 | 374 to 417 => 1.24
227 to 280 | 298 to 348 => 1.28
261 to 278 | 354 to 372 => 1.06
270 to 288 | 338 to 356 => 1.47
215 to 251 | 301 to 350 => 1.12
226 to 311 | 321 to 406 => 1.12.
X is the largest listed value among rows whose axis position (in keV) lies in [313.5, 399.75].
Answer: 84.93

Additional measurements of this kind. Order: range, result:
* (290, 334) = 83.02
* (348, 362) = 74.72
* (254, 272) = 65.13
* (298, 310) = 79.1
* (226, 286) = 77.05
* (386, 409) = 81.59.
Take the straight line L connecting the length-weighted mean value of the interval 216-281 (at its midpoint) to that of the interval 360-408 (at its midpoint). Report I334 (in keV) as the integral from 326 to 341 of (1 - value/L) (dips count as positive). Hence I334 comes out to -3.08 keV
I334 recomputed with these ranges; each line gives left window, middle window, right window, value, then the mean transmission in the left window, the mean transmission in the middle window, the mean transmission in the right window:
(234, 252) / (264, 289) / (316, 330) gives 5.5 keV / 63.9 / 54.2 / 77.8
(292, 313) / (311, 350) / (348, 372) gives -3.8 keV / 75.4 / 77.1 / 64.8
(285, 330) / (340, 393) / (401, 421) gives 6.2 keV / 74.2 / 66.6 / 76.4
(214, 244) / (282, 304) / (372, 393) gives 0.5 keV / 70.8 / 66.8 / 64.8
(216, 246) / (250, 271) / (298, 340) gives 4.8 keV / 70.3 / 55.9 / 77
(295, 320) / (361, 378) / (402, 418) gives 4.1 keV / 76.1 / 57.8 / 76.5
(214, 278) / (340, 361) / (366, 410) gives -1.9 keV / 63.1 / 72.7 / 67.8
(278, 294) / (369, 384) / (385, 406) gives 2.5 keV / 55.3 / 59.1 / 74.2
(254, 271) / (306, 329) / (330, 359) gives -2.7 keV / 56.9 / 77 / 75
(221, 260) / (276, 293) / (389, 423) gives 3.5 keV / 63.8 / 53.2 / 76.1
